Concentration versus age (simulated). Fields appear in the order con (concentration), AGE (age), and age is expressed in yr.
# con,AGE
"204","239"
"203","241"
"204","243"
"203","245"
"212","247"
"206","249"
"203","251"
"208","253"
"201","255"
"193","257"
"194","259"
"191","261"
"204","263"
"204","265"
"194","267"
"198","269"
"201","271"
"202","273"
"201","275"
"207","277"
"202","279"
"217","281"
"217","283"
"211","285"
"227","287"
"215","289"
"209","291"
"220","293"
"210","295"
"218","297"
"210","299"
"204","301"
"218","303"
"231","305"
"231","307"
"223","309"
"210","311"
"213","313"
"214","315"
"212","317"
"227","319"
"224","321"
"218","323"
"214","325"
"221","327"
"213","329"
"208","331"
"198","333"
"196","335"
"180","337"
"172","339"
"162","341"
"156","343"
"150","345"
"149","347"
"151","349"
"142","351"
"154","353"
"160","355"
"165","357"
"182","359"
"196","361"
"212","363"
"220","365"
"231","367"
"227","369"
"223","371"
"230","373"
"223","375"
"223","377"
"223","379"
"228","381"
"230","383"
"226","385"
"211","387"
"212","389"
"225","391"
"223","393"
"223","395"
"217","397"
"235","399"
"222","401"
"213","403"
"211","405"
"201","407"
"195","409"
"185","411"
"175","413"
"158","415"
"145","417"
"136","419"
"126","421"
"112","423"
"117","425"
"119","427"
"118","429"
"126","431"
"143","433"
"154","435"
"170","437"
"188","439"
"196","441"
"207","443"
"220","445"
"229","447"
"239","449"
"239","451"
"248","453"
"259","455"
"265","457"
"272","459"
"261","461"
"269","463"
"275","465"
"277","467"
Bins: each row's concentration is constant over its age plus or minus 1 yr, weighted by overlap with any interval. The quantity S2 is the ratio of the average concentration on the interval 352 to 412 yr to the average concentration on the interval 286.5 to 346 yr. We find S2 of 1.02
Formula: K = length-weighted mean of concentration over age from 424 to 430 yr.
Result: 118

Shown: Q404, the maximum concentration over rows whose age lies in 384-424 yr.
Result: 235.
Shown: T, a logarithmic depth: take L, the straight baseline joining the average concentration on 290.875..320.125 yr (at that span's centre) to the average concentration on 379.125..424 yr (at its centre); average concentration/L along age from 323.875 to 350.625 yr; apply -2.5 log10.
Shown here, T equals 0.16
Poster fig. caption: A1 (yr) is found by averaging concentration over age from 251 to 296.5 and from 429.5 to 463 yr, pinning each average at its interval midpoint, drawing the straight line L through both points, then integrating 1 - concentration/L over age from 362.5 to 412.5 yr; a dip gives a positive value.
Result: -1.7 yr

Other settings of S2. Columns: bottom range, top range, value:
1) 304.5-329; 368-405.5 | 1.01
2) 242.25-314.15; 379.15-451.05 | 0.90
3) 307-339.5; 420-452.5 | 0.81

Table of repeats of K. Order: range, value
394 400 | 225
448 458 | 250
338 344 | 163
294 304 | 212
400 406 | 215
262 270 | 200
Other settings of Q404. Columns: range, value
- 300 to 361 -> 231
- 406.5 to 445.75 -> 220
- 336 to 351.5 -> 180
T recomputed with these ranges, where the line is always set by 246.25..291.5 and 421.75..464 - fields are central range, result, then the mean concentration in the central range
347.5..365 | 0.167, 172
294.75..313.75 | -0.071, 217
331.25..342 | 0.105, 183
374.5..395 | -0.116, 222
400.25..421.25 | 0.106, 180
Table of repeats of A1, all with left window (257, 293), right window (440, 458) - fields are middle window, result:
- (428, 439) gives 4.03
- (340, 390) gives 5.65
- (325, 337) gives 0.51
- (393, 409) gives 0.67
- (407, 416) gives 1.85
